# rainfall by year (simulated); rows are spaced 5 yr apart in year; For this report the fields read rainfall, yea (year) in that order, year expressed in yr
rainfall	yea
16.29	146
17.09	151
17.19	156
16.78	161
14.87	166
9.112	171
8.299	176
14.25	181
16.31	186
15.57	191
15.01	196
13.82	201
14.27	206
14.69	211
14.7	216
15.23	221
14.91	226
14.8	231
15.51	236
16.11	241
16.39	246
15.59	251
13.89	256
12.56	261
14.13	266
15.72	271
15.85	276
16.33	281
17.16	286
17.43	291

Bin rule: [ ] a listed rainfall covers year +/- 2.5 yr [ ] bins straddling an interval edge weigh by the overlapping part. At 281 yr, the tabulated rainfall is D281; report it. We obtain 16.33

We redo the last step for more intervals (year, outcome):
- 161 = 16.78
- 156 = 17.19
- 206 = 14.27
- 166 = 14.87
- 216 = 14.7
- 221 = 15.23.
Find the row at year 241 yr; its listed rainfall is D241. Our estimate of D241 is 16.11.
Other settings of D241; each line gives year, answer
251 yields 15.59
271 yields 15.72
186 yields 16.31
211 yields 14.69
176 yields 8.299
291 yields 17.43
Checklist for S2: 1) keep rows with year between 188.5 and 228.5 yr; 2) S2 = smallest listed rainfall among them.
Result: 13.82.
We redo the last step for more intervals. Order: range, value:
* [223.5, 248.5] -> 14.8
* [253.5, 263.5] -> 12.56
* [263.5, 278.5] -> 14.13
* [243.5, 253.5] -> 15.59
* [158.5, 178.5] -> 8.299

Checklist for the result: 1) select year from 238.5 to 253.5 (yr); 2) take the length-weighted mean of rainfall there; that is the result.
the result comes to 16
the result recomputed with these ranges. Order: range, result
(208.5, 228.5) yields 14.9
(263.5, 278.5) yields 15.2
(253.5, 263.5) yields 13.2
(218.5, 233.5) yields 15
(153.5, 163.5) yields 17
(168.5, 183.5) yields 10.6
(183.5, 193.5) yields 15.9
